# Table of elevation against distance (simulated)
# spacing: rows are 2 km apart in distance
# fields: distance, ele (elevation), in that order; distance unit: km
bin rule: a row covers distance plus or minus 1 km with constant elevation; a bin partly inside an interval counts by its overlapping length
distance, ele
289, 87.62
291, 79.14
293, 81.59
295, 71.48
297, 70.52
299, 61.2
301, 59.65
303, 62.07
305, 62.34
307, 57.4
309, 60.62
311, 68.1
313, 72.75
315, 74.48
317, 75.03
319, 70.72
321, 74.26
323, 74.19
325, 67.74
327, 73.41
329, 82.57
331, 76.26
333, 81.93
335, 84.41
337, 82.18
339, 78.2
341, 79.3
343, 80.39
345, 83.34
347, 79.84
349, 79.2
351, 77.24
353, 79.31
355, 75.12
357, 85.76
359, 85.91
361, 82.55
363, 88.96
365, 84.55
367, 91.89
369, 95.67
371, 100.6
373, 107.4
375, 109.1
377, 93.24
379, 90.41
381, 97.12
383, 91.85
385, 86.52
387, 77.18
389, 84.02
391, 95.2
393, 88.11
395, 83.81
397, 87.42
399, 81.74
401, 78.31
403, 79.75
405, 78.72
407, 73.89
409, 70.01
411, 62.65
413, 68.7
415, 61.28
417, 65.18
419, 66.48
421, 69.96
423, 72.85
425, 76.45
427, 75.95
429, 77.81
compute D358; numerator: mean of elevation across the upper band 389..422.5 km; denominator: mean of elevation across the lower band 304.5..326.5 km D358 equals 1.10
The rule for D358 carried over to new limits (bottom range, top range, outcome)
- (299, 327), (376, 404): 1.28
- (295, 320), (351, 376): 1.35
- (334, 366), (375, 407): 1.06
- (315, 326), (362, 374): 1.31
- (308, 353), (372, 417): 1.10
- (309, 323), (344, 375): 1.21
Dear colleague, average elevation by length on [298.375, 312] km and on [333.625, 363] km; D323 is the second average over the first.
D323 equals 1.3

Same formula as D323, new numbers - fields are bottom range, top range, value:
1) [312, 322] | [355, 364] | 1.15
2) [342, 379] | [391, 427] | 0.85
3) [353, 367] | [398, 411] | 0.90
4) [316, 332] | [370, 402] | 1.22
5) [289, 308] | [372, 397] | 1.34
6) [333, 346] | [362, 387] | 1.16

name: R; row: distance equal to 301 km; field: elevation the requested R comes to 59.65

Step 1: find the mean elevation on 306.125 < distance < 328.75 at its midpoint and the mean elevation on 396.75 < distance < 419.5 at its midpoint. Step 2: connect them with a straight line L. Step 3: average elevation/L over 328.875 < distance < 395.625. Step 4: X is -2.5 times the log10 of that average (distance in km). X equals -0.21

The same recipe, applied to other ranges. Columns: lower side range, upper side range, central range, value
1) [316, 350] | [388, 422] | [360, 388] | -0.202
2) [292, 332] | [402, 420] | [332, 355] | -0.152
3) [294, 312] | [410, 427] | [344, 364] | -0.235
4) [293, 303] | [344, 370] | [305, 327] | 0.042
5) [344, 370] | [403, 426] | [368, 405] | -0.172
